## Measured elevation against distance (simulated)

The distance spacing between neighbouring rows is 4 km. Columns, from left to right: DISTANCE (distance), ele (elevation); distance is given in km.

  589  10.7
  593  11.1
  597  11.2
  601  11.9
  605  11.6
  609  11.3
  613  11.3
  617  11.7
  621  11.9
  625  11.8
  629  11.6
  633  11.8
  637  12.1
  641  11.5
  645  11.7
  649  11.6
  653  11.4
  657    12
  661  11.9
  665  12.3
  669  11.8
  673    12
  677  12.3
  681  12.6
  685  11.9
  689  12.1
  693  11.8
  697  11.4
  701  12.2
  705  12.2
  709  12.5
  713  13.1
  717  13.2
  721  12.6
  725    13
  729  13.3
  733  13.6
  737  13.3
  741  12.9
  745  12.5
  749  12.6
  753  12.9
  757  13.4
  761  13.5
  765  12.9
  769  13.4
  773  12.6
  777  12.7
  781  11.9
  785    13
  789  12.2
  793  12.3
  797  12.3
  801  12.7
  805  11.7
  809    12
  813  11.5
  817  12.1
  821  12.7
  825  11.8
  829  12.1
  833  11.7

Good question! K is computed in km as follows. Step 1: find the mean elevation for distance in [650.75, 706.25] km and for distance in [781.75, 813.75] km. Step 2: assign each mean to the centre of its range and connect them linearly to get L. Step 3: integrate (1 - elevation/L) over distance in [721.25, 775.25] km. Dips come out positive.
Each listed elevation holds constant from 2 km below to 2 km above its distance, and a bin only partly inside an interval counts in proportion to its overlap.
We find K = -4.1 km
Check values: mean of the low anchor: 12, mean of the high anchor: 12.2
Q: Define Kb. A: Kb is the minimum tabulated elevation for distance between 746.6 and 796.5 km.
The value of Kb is 11.9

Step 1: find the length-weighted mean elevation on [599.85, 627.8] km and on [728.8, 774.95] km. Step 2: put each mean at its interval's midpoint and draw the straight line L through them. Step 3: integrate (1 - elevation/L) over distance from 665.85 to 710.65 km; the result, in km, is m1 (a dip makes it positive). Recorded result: 1.19 km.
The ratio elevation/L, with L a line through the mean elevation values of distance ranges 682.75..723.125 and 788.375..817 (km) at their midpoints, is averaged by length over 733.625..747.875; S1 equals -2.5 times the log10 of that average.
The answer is -0.06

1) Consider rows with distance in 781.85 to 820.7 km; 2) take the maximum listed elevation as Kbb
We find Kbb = 13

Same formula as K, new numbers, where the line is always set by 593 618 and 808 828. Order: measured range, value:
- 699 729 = -2.5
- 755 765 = -1.2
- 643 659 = -0.1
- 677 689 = -0.6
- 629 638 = -0.3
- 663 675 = -0.4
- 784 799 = -0.6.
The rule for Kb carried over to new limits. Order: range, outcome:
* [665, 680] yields 11.8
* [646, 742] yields 11.4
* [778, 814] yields 11.5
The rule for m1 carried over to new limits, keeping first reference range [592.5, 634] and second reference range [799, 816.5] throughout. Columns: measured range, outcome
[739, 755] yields -1.2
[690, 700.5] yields 0.0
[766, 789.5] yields -1.5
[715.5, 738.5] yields -2.6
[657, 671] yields -0.4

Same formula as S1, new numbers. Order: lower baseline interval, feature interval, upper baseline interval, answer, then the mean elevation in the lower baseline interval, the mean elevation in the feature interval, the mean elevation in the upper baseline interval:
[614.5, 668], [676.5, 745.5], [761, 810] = -0.04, 11.8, 12.6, 12.5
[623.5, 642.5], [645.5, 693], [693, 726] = 0.01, 11.8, 12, 12.5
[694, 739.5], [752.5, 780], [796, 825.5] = -0.05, 12.7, 13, 12.1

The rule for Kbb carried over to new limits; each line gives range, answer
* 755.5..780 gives 13.5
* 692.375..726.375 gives 13.2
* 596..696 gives 12.6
